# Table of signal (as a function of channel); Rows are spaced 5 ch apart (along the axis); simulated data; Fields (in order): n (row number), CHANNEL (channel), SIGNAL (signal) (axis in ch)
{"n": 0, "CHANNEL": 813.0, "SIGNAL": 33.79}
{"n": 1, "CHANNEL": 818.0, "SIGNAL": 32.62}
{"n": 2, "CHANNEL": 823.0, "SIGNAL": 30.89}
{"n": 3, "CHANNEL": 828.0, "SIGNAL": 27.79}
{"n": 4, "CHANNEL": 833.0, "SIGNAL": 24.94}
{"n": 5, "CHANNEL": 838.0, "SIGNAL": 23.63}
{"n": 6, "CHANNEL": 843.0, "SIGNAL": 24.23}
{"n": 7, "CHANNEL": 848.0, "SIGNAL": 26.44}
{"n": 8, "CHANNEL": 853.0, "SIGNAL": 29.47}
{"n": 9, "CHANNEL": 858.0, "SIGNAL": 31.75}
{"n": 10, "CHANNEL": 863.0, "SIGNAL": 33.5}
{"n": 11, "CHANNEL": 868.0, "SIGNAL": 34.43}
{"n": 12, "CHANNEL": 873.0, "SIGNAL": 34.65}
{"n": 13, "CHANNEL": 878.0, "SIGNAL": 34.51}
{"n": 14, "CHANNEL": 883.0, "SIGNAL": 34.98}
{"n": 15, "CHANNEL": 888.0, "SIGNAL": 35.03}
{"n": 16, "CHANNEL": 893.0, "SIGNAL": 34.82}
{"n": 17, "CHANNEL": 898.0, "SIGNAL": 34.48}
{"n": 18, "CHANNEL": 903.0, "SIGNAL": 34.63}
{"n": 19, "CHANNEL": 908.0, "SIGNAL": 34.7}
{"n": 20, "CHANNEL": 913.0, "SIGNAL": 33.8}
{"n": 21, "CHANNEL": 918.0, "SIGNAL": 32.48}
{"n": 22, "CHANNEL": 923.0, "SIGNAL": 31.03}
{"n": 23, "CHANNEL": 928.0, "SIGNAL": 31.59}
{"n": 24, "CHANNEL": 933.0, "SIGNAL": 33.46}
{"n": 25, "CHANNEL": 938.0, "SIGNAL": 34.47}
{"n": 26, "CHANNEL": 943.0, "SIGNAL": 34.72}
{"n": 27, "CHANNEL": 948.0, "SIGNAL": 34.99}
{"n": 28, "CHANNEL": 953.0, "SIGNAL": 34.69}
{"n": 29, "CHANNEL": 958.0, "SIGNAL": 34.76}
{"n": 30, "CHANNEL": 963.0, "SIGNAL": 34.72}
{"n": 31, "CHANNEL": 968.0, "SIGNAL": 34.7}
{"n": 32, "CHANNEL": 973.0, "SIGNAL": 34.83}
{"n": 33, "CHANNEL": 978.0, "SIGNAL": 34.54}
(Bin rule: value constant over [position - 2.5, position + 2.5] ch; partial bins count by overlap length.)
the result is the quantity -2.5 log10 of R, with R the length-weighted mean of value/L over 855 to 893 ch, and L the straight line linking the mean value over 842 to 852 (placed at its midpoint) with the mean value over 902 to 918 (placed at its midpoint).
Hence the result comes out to -0.16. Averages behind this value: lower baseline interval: 26.1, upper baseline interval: 34.1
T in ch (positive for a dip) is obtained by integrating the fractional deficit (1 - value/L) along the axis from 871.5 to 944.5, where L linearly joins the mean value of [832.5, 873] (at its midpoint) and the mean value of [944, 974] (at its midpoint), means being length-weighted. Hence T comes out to -4.4 ch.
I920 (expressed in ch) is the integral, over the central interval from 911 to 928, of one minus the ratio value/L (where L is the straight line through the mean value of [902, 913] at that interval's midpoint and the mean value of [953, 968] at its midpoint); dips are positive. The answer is 1.1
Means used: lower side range 34.5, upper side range 34.7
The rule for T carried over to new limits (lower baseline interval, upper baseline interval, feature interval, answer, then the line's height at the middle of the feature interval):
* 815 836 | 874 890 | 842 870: 1.8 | 32.2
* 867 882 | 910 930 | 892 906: -0.5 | 33.4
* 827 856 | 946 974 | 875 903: -4.9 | 29.6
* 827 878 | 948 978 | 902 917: -0.9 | 32.2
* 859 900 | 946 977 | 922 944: 1.0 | 34.7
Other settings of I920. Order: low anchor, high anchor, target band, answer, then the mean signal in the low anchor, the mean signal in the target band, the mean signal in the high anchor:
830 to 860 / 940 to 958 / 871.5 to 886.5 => -2.8 ch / 26.7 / 34.7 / 34.8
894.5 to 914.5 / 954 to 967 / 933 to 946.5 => 0.1 ch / 34.5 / 34.4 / 34.7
